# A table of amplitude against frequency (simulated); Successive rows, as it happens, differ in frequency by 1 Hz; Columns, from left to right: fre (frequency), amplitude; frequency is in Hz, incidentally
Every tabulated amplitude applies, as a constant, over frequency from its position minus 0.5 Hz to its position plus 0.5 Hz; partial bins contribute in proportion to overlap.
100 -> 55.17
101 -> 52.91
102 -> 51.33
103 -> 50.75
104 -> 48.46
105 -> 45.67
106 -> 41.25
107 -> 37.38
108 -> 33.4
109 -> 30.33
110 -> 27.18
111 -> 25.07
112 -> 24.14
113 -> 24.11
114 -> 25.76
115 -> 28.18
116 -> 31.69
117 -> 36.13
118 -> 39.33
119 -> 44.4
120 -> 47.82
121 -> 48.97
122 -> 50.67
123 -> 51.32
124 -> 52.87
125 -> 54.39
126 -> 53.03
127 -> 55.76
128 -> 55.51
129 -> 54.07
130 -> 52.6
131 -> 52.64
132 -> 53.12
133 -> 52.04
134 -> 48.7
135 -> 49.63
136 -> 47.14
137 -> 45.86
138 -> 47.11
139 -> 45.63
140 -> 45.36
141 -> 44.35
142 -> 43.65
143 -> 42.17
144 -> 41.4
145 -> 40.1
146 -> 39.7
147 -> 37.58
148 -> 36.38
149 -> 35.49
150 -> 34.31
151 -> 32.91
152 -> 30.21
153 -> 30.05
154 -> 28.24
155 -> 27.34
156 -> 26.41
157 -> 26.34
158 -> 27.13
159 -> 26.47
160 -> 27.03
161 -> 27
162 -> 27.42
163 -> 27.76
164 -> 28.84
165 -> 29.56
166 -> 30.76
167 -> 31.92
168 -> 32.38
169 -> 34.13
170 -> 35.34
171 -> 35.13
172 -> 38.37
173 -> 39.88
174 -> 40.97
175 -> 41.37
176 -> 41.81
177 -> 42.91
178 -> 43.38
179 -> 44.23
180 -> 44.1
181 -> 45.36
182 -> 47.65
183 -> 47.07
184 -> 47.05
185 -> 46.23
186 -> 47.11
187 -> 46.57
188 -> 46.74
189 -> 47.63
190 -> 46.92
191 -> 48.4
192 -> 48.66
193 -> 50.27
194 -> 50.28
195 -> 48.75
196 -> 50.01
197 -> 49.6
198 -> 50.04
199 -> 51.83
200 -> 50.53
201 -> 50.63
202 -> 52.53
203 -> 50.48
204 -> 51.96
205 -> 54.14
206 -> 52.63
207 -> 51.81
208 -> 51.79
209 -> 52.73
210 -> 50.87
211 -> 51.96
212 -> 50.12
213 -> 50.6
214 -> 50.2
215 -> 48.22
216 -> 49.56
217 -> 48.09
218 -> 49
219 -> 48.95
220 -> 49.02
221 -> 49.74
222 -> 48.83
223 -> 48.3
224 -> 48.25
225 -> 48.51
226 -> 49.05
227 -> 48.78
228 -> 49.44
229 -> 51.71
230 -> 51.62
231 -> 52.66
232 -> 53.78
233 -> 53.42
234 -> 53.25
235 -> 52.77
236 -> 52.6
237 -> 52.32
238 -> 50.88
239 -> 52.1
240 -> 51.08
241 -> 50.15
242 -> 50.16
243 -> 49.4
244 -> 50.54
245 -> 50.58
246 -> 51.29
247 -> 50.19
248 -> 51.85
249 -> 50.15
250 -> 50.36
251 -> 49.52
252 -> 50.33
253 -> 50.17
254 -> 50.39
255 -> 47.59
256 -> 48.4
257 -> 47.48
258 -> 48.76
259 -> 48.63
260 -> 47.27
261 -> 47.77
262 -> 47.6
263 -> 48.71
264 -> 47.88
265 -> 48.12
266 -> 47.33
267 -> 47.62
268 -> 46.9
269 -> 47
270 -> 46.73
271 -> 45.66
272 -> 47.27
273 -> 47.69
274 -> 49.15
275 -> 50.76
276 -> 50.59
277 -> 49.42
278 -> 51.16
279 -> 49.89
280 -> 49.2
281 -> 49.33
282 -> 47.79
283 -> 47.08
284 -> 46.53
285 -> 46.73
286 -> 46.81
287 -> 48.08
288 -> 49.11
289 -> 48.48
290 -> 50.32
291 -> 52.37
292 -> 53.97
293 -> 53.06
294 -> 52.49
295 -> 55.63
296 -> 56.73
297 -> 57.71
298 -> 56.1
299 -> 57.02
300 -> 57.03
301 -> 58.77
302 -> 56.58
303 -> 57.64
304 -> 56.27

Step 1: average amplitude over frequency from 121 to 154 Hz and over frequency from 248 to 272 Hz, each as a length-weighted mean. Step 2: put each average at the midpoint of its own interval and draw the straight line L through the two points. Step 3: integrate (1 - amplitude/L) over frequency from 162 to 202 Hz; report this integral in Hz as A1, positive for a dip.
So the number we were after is 3.0 Hz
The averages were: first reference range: 45.3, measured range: 43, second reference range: 48.3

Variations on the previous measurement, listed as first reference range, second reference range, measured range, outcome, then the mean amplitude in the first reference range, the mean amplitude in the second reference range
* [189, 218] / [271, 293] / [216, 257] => -0.4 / 50.4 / 49.1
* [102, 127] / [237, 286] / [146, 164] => 5.3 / 40.2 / 49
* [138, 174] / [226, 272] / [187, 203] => -3.4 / 34.2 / 49.8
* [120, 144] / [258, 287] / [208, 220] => -0.3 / 49.6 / 48.1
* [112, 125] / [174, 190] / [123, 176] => 3.6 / 40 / 45.2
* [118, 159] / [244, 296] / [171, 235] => -3.4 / 43.1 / 49.2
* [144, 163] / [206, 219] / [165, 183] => -0.6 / 31.3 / 50.4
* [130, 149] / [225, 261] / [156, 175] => 6.1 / 45.1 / 50.5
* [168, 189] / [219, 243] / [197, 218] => -1.7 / 42.6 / 50.7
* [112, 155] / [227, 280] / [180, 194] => -0.5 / 42.7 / 49.8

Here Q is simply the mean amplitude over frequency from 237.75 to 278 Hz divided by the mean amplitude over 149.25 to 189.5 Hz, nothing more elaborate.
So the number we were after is 1.35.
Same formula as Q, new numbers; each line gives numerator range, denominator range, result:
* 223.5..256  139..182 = 1.42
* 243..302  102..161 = 1.24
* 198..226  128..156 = 1.20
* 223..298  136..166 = 1.44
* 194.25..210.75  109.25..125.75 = 1.34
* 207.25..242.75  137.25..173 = 1.48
